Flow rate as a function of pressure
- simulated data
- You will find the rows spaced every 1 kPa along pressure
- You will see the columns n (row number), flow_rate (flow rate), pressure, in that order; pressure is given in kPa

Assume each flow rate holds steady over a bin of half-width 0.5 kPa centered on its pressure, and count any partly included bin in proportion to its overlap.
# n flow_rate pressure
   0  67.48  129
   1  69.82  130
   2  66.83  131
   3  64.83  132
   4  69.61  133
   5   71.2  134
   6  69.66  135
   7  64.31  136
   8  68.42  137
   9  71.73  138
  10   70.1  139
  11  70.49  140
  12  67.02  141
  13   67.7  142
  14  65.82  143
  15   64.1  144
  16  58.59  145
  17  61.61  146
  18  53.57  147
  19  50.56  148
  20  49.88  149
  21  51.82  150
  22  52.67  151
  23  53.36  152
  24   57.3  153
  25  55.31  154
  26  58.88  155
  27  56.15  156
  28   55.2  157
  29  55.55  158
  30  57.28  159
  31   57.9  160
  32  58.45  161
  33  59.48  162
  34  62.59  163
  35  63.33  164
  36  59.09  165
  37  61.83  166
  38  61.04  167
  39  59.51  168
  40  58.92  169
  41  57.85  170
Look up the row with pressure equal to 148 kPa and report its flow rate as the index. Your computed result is 50.56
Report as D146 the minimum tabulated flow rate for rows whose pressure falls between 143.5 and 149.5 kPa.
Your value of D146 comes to 49.88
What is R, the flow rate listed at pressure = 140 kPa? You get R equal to 70.49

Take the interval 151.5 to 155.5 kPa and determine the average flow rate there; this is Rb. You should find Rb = 56.2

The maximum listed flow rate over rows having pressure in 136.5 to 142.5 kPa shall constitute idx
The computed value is 71.73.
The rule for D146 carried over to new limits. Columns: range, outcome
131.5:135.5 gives 64.83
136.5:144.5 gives 64.1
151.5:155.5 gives 53.36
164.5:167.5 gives 59.09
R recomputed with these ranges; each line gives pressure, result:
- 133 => 69.61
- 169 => 58.92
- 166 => 61.83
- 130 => 69.82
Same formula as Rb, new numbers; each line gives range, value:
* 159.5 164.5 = 60.4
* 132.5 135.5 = 70.2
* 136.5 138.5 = 70.1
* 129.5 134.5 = 68.5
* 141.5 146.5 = 63.6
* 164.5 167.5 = 60.7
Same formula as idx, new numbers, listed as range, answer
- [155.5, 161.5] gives 58.45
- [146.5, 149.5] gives 53.57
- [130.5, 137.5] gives 71.2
